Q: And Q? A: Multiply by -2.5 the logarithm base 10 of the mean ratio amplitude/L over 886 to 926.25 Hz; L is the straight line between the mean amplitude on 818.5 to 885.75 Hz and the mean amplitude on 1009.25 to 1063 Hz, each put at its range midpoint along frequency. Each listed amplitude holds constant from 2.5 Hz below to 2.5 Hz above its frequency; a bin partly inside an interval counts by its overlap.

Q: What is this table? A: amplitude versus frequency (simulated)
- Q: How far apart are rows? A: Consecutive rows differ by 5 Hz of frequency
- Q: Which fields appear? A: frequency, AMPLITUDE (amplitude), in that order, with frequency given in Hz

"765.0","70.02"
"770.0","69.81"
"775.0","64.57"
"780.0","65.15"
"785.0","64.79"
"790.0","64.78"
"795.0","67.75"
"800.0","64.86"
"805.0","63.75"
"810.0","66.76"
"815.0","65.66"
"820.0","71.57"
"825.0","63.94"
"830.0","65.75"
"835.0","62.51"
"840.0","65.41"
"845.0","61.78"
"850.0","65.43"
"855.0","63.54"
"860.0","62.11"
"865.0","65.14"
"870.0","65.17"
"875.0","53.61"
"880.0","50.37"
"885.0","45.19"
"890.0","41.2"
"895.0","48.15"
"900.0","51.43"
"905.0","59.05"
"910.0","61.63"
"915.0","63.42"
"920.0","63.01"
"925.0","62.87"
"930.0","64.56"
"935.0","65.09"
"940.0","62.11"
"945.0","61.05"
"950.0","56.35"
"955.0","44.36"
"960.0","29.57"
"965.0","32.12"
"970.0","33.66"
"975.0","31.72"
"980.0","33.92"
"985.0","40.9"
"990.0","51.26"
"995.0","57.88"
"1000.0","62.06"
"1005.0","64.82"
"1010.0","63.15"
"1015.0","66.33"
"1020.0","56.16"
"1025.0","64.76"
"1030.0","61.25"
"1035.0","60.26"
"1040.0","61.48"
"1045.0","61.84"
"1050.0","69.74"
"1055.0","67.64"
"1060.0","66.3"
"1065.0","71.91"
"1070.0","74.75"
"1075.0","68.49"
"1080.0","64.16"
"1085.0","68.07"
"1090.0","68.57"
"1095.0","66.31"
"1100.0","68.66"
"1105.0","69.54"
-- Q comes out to 0.12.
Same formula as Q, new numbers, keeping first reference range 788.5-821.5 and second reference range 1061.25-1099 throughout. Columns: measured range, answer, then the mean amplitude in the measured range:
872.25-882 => 0.27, 52.4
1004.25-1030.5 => 0.09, 62.7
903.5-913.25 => 0.11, 60.7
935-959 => 0.22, 55.3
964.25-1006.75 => 0.43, 45.6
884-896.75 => 0.44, 44.6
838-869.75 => 0.05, 64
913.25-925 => 0.07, 63.1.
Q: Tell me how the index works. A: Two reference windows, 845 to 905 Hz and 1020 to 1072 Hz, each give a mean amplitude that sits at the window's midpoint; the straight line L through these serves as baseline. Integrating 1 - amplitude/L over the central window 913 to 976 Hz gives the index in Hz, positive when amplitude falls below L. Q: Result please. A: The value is 8.1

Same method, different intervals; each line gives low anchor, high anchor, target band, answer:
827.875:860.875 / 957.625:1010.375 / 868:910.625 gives 4.0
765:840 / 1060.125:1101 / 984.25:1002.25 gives 3.7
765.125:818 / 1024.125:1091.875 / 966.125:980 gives 7.0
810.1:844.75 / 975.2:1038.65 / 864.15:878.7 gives 0.8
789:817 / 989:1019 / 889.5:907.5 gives 3.6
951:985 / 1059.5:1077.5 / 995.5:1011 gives -4.7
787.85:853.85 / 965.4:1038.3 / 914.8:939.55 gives -2.4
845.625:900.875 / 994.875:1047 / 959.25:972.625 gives 6.2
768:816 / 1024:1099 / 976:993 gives 6.3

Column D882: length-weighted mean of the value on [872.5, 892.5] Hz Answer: 47.6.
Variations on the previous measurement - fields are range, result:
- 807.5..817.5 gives 66.2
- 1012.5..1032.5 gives 62.1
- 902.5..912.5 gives 60.3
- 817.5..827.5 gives 67.8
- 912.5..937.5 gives 63.8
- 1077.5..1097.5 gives 66.8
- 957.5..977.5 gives 31.8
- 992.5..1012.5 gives 62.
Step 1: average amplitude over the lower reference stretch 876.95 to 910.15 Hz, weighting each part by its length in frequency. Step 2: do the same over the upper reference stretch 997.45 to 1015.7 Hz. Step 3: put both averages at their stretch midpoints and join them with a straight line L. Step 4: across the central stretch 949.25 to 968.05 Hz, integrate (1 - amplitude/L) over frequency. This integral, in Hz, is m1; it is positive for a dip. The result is 6.2 Hz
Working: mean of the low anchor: 50.3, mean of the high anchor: 63.9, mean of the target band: 38.9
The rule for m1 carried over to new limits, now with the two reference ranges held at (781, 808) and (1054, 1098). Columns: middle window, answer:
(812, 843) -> -0.1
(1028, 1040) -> 1.3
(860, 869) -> 0.2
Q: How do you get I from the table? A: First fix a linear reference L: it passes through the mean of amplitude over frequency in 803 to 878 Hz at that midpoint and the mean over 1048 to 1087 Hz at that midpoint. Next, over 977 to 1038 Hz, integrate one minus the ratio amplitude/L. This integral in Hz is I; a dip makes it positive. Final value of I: 9.85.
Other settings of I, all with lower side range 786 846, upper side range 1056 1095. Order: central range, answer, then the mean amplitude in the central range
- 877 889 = 3.5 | 47.2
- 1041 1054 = 0.5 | 65.5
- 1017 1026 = 1.1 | 60.1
